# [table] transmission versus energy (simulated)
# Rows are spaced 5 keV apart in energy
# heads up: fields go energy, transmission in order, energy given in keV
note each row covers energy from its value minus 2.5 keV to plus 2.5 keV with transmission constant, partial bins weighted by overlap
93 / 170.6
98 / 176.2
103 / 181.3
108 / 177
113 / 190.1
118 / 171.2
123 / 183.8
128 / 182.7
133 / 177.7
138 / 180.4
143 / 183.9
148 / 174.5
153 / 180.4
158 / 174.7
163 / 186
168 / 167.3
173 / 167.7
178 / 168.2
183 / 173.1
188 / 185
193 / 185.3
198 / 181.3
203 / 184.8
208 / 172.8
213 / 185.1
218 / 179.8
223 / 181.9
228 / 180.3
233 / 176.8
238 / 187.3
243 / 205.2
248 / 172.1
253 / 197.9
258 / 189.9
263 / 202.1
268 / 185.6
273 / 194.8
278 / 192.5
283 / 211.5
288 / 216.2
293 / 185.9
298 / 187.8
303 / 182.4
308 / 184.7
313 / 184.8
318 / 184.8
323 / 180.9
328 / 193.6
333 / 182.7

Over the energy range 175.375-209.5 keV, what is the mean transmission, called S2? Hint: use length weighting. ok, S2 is 179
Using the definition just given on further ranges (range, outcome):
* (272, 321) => 192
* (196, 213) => 180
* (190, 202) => 184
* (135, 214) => 178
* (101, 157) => 180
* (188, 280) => 186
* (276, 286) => 203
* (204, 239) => 180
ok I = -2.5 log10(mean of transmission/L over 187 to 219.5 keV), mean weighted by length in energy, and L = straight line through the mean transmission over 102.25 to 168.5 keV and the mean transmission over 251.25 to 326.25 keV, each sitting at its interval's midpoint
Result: 0.02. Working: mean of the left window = 180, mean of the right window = 192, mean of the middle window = 182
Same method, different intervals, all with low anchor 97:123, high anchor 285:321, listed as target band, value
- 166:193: 0.06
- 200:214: 0.03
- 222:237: 0.03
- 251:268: -0.04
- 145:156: 0.03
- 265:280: -0.02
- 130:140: 0.01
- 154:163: 0.02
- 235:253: -0.01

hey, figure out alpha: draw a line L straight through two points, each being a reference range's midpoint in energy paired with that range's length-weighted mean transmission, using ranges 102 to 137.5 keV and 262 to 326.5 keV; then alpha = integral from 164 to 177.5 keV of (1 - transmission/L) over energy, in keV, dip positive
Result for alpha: 1.0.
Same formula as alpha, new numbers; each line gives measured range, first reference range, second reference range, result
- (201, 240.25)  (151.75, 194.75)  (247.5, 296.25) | 0.95 keV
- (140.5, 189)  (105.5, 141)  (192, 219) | 1.38 keV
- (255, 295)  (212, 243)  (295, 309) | -2.81 keV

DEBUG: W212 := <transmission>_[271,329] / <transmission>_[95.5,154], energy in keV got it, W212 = 1.06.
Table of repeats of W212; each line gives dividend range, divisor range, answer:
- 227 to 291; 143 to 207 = 1.09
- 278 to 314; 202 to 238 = 1.07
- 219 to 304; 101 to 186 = 1.08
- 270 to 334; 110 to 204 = 1.07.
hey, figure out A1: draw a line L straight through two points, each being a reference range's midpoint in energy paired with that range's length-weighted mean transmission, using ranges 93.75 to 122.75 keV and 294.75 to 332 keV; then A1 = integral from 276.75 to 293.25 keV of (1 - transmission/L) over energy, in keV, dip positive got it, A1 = -1.8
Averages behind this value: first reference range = 179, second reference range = 185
